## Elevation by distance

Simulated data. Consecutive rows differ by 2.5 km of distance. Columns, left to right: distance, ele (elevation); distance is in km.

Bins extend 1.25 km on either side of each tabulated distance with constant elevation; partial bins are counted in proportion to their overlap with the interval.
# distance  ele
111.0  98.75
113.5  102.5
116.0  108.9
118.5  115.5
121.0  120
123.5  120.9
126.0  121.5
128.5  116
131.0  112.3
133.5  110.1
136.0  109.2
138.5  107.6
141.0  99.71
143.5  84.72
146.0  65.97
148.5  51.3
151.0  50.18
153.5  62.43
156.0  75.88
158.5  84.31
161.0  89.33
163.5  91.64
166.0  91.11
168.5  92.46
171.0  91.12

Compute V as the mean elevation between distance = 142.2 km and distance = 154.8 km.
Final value 63.1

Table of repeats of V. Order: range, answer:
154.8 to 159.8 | 80.2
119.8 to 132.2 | 118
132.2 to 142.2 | 107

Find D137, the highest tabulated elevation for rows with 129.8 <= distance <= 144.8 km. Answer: 112.3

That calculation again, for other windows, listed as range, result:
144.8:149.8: 65.97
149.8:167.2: 91.64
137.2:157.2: 107.6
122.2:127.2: 121.5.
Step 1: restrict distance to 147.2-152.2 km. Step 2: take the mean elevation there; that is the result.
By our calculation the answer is 50.9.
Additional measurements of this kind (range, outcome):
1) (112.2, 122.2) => 112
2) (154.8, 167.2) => 86.5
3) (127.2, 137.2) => 112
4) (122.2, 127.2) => 121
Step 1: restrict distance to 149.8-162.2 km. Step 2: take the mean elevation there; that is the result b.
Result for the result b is 72.4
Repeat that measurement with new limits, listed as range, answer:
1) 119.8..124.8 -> 120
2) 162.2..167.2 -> 91.4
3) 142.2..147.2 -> 75.7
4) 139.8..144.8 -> 91.9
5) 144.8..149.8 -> 58.5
